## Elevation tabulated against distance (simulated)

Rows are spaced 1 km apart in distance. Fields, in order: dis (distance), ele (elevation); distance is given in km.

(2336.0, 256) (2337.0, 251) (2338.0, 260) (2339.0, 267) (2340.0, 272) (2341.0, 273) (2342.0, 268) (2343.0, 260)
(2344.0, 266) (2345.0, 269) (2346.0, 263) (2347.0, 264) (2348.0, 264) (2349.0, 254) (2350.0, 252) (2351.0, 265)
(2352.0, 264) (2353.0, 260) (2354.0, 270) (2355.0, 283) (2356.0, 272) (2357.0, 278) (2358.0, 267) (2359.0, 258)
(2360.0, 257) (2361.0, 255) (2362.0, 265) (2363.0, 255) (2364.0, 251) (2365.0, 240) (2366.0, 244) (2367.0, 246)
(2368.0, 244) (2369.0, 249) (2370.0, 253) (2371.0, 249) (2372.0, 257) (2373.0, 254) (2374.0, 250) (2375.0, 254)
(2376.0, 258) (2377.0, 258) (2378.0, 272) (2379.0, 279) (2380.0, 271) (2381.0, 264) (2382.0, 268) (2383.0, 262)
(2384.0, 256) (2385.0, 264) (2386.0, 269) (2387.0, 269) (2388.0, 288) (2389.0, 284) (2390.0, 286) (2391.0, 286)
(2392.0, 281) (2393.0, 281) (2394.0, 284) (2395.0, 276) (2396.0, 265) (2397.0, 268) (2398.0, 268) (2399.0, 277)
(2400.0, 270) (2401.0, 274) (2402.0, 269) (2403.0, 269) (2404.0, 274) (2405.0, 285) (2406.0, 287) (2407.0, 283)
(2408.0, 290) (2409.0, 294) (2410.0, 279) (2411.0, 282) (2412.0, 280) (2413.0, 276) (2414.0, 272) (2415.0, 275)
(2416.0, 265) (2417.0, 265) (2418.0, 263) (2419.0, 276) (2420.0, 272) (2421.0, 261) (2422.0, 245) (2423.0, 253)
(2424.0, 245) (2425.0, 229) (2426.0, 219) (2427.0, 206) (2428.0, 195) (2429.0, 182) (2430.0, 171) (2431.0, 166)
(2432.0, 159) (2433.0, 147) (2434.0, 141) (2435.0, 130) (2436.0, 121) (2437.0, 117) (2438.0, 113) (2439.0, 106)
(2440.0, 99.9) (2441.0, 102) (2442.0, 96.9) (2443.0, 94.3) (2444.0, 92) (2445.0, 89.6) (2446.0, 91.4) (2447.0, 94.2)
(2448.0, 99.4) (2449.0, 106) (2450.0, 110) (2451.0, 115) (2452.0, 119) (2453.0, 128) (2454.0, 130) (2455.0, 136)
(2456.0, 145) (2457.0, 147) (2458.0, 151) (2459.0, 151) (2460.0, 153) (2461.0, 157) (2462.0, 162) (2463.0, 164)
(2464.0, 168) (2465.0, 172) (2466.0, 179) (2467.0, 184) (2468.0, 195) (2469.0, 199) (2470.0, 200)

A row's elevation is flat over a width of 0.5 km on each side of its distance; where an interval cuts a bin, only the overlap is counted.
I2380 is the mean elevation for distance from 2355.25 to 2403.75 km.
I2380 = 265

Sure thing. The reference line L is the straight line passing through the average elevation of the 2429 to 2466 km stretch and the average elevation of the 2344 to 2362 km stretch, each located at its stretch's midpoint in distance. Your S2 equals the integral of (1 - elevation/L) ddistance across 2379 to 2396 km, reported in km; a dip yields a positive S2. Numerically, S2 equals -4.7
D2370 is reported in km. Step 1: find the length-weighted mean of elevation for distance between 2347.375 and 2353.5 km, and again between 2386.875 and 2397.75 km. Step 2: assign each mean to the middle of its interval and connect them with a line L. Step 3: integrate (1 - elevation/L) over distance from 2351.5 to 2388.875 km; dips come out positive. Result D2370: 1.1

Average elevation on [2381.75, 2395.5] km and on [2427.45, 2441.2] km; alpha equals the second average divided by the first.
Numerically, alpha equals 0.51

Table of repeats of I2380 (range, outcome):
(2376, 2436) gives 254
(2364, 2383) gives 256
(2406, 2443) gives 210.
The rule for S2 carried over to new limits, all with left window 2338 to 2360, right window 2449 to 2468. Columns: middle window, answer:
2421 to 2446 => 3.1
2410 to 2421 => -4.4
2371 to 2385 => -1.6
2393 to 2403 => -2.8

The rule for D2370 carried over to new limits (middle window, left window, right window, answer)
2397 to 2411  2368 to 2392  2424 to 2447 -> -4.5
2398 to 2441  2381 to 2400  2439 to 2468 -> -3.2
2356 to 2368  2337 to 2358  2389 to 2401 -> 0.6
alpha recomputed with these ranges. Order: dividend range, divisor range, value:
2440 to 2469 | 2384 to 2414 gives 0.48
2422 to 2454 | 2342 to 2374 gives 0.55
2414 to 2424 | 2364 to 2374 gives 1.06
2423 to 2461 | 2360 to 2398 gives 0.53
